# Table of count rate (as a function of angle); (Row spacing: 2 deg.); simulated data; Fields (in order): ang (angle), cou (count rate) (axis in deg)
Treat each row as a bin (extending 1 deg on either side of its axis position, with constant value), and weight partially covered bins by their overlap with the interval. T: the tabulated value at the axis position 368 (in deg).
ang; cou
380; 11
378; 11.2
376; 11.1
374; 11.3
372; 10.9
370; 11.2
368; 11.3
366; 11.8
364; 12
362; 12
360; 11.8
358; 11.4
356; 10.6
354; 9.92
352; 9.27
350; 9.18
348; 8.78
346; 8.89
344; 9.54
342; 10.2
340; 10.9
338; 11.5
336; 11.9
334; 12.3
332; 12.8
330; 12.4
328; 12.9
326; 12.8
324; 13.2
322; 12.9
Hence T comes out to 11.3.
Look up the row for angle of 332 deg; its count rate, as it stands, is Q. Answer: 12.8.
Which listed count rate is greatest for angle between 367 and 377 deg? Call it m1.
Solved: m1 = 11.3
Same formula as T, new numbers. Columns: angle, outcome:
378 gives 11.2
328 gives 12.9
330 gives 12.4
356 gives 10.6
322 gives 12.9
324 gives 13.2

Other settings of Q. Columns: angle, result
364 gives 12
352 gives 9.27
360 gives 11.8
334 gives 12.3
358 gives 11.4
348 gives 8.78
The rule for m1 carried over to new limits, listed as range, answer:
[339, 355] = 10.9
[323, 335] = 13.2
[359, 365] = 12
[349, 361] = 11.8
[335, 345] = 11.9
